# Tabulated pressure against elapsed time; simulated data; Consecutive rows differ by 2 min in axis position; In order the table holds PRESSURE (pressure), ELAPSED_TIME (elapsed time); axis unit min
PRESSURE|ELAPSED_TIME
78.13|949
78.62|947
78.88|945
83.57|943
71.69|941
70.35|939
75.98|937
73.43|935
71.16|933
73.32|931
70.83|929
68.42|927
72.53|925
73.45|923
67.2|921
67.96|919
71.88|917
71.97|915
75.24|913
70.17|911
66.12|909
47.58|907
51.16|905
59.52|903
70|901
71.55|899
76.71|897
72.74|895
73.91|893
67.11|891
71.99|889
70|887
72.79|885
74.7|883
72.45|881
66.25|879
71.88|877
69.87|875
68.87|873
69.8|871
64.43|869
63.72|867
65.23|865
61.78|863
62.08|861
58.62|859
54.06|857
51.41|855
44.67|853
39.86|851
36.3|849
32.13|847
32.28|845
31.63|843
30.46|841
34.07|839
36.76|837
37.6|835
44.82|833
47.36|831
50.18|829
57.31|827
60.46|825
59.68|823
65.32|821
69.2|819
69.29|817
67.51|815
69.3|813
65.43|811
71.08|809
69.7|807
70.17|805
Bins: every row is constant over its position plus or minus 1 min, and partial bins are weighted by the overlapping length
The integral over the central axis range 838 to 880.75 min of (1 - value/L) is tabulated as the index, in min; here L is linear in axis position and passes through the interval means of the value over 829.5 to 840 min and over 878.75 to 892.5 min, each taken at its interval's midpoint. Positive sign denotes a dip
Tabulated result 2.50 min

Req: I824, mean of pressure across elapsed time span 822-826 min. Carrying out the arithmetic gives 60.1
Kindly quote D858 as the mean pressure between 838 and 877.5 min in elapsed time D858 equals 51.9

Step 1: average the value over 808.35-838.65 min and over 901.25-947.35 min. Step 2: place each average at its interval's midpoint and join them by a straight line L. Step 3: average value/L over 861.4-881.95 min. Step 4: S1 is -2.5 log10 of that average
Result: -0.06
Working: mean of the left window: 57.4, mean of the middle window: 67.3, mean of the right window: 69.9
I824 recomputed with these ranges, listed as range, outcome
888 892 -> 69.5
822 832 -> 55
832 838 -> 39.7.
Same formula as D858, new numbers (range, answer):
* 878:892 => 70.8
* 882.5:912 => 67.6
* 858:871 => 63.2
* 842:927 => 62.8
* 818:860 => 46.4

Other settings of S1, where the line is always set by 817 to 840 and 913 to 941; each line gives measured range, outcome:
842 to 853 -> 0.50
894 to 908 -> 0.03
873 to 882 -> -0.14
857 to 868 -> -0.05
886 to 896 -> -0.11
